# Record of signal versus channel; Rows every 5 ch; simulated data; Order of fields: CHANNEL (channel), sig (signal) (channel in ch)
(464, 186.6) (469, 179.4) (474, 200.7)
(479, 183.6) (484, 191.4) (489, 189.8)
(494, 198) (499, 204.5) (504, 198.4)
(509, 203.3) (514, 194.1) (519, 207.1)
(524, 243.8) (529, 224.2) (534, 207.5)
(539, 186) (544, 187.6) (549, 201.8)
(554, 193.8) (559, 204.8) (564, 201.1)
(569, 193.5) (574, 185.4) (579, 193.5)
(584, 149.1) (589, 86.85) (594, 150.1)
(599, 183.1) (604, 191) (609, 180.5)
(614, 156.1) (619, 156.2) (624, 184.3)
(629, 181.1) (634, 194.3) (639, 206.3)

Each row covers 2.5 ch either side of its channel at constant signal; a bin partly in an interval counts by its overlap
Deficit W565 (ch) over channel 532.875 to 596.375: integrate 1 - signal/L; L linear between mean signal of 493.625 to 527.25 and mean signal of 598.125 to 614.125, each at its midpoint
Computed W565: 4.37 ch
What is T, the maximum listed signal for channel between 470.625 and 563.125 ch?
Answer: 243.8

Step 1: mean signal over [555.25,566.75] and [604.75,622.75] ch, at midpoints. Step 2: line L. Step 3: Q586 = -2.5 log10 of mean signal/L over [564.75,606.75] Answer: 0.11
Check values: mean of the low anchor 202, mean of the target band 168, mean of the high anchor 168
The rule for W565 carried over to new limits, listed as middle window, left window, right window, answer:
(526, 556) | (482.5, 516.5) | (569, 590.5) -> -3.72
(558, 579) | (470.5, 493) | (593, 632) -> -1.81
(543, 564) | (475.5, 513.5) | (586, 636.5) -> -2.03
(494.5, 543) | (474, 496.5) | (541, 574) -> -3.22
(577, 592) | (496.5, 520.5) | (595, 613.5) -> 3.44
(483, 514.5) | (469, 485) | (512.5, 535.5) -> 0.74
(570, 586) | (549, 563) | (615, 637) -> 1.22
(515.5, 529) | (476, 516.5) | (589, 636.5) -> -2.35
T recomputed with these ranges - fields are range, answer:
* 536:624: 204.8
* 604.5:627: 184.3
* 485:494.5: 198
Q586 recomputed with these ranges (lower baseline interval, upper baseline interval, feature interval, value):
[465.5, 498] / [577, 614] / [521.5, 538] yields -0.23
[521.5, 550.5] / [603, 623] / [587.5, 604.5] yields 0.17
